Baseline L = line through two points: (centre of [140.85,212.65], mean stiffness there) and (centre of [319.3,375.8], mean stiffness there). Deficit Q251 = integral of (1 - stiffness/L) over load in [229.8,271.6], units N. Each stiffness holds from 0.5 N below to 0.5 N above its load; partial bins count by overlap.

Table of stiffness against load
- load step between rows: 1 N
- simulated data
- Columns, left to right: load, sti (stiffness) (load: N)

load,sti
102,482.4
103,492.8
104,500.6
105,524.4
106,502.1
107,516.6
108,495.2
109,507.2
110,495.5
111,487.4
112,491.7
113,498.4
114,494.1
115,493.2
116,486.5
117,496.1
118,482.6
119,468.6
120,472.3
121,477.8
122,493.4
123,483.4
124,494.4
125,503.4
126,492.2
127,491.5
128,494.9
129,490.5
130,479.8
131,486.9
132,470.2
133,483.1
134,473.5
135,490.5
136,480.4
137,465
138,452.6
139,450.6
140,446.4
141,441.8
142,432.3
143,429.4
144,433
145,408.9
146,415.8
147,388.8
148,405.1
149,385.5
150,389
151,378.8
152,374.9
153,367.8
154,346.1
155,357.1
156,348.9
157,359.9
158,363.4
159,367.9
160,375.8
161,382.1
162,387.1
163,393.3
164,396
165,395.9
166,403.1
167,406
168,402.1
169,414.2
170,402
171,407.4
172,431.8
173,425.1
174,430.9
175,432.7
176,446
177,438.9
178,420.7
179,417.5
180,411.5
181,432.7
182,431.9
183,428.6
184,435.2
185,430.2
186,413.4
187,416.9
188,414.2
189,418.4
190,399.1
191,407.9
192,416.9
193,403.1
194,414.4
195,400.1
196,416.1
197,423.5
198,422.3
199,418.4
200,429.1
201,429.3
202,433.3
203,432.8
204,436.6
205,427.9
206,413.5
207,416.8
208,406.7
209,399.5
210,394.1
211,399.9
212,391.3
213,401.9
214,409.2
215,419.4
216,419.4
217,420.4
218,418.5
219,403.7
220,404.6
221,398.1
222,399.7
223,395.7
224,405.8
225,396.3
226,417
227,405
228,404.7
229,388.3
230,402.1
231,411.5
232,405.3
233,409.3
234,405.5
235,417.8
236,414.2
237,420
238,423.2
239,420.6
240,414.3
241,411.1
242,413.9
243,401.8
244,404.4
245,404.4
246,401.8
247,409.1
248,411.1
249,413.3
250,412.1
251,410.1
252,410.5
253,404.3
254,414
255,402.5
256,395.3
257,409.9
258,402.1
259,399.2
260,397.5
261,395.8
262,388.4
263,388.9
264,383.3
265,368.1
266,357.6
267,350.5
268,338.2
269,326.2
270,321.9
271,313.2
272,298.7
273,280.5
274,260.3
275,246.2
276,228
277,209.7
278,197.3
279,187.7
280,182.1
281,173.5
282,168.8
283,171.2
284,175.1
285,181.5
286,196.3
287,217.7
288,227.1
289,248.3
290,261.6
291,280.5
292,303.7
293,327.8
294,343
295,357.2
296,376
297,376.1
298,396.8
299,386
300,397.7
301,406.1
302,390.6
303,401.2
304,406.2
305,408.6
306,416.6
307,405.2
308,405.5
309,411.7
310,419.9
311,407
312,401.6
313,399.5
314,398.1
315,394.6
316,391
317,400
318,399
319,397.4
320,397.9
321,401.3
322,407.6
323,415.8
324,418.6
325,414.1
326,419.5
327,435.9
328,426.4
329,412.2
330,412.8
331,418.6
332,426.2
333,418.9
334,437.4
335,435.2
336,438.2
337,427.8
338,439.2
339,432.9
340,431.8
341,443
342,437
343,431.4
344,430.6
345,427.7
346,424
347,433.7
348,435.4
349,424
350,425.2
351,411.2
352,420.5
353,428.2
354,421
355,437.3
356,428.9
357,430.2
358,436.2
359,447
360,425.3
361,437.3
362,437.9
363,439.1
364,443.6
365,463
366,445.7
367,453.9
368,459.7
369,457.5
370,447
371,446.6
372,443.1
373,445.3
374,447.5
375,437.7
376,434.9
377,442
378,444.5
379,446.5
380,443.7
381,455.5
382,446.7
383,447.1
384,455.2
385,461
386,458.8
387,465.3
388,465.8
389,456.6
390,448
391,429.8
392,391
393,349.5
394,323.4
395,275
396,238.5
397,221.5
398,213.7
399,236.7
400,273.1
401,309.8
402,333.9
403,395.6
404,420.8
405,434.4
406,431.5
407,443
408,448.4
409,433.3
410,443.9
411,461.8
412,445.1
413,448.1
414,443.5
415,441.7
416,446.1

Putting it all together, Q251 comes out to 2.3 N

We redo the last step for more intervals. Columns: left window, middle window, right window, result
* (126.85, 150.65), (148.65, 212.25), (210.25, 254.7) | 3.5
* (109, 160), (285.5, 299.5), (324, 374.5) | 4.2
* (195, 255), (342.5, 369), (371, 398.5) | -1.7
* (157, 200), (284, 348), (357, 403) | 3.6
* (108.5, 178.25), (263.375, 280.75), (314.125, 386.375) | 6.0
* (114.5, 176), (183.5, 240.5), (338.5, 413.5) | 2.1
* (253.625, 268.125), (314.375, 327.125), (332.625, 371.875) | 0.4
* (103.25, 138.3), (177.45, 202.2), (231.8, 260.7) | 1.4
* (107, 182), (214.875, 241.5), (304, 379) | 1.5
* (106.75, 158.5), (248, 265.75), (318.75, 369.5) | 1.6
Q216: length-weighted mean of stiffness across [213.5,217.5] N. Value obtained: 417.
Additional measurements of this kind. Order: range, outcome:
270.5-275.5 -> 280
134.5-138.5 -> 472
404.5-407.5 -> 436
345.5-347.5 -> 429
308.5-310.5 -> 416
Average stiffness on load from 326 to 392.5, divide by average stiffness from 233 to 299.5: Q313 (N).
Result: 1.30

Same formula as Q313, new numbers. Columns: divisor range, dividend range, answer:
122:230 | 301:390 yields 1.02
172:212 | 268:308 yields 0.70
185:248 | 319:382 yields 1.05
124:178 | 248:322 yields 0.81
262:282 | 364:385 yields 1.58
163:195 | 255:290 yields 0.69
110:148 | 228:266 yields 0.86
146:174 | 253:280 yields 0.85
